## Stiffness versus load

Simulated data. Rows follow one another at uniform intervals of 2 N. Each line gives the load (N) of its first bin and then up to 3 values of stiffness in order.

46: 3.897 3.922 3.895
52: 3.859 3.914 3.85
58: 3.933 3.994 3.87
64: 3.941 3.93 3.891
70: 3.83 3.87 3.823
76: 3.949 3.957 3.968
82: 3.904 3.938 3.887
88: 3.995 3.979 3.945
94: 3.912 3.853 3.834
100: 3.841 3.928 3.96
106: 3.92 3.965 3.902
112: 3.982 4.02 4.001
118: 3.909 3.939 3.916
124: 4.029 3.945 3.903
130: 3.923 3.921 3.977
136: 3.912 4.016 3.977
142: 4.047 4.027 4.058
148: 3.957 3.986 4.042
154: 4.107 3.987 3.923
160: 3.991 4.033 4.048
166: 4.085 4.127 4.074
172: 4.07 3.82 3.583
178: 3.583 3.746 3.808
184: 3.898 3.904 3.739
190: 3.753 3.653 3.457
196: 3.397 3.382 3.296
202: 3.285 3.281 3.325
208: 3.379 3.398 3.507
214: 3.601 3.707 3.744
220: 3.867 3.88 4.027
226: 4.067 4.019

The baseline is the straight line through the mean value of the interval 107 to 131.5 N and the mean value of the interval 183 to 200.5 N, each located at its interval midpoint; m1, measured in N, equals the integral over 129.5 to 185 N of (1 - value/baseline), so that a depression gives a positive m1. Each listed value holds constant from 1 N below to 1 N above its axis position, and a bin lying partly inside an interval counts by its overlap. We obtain -2.6 N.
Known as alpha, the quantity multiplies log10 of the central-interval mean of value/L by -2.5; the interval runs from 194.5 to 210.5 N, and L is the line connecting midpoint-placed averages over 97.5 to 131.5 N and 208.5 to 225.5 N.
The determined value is 0.12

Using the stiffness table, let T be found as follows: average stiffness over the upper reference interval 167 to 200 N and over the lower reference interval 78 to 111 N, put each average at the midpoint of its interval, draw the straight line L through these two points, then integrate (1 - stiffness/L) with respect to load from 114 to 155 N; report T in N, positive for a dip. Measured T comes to -1.5 N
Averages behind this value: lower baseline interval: 3.92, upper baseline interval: 3.74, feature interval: 3.98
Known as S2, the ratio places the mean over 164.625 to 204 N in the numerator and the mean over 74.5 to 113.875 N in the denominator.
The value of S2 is 0.94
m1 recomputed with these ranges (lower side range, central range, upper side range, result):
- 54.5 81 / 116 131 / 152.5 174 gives 0.15 N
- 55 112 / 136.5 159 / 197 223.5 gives -1.78 N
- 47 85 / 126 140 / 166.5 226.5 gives -0.57 N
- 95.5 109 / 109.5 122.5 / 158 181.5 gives -0.17 N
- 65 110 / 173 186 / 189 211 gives -0.90 N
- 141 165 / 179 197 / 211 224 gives 0.75 N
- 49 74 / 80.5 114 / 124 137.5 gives -0.06 N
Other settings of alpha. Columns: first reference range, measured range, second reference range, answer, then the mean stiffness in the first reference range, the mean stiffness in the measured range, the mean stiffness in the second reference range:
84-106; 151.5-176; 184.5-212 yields -0.107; 3.91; 4.01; 3.49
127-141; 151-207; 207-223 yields 0.004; 3.95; 3.76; 3.64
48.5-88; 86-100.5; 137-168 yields 0.009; 3.91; 3.91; 4.02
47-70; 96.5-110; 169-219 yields -0.027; 3.91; 3.91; 3.62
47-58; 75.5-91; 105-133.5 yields -0.008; 3.89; 3.95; 3.95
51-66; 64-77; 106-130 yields 0.009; 3.91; 3.89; 3.95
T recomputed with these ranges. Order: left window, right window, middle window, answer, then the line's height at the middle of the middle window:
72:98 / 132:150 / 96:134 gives 0.2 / 3.96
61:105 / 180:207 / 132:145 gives -0.9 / 3.73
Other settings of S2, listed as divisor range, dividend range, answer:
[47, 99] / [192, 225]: 0.90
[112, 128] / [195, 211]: 0.84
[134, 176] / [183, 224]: 0.90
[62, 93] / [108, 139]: 1.01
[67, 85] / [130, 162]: 1.02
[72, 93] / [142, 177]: 1.02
